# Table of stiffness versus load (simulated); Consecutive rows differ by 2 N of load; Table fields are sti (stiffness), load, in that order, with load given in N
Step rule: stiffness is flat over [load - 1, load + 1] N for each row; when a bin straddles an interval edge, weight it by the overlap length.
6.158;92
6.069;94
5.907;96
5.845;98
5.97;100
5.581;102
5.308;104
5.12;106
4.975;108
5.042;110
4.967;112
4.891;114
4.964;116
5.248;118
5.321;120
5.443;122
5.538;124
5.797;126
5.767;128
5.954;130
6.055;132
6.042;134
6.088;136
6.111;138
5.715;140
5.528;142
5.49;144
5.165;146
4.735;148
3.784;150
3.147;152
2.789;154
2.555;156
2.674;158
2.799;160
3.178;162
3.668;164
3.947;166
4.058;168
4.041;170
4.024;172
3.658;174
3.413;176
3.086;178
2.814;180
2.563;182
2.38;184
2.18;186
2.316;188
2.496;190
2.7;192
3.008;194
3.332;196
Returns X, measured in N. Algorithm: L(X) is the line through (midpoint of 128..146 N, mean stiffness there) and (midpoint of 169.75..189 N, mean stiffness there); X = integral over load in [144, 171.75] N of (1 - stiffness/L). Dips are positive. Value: 4.6 N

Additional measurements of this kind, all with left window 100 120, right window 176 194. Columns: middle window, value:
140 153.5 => -2.38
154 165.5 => 1.57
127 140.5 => -4.96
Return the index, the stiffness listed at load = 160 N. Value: 2.799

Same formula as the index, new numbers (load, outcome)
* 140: 5.715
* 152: 3.147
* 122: 5.443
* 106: 5.12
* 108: 4.975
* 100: 5.97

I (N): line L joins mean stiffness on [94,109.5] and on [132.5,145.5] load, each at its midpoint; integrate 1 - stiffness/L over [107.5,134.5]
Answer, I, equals 1.2 N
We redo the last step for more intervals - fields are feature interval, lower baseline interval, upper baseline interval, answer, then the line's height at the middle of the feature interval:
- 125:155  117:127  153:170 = -4.8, 4.46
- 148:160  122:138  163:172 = 4.0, 4.64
